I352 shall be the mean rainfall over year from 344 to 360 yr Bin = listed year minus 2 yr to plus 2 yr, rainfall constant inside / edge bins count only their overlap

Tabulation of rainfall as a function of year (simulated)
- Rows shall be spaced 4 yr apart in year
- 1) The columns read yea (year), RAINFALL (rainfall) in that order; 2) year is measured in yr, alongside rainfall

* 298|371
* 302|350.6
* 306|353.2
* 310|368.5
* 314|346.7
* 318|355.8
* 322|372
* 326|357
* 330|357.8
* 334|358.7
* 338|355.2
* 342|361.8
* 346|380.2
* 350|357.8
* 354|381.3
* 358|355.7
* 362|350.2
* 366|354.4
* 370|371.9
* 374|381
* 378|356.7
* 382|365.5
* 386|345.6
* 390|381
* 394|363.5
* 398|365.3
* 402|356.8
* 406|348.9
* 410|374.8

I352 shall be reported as 369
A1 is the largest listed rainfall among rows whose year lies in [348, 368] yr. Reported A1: 381.3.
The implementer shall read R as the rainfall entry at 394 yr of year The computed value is 363.5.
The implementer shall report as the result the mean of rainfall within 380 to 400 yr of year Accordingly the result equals 364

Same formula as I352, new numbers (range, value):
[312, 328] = 358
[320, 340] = 360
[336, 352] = 364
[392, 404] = 362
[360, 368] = 352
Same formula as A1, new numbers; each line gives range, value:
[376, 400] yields 381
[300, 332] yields 372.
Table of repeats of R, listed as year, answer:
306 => 353.2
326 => 357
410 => 374.8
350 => 357.8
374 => 381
